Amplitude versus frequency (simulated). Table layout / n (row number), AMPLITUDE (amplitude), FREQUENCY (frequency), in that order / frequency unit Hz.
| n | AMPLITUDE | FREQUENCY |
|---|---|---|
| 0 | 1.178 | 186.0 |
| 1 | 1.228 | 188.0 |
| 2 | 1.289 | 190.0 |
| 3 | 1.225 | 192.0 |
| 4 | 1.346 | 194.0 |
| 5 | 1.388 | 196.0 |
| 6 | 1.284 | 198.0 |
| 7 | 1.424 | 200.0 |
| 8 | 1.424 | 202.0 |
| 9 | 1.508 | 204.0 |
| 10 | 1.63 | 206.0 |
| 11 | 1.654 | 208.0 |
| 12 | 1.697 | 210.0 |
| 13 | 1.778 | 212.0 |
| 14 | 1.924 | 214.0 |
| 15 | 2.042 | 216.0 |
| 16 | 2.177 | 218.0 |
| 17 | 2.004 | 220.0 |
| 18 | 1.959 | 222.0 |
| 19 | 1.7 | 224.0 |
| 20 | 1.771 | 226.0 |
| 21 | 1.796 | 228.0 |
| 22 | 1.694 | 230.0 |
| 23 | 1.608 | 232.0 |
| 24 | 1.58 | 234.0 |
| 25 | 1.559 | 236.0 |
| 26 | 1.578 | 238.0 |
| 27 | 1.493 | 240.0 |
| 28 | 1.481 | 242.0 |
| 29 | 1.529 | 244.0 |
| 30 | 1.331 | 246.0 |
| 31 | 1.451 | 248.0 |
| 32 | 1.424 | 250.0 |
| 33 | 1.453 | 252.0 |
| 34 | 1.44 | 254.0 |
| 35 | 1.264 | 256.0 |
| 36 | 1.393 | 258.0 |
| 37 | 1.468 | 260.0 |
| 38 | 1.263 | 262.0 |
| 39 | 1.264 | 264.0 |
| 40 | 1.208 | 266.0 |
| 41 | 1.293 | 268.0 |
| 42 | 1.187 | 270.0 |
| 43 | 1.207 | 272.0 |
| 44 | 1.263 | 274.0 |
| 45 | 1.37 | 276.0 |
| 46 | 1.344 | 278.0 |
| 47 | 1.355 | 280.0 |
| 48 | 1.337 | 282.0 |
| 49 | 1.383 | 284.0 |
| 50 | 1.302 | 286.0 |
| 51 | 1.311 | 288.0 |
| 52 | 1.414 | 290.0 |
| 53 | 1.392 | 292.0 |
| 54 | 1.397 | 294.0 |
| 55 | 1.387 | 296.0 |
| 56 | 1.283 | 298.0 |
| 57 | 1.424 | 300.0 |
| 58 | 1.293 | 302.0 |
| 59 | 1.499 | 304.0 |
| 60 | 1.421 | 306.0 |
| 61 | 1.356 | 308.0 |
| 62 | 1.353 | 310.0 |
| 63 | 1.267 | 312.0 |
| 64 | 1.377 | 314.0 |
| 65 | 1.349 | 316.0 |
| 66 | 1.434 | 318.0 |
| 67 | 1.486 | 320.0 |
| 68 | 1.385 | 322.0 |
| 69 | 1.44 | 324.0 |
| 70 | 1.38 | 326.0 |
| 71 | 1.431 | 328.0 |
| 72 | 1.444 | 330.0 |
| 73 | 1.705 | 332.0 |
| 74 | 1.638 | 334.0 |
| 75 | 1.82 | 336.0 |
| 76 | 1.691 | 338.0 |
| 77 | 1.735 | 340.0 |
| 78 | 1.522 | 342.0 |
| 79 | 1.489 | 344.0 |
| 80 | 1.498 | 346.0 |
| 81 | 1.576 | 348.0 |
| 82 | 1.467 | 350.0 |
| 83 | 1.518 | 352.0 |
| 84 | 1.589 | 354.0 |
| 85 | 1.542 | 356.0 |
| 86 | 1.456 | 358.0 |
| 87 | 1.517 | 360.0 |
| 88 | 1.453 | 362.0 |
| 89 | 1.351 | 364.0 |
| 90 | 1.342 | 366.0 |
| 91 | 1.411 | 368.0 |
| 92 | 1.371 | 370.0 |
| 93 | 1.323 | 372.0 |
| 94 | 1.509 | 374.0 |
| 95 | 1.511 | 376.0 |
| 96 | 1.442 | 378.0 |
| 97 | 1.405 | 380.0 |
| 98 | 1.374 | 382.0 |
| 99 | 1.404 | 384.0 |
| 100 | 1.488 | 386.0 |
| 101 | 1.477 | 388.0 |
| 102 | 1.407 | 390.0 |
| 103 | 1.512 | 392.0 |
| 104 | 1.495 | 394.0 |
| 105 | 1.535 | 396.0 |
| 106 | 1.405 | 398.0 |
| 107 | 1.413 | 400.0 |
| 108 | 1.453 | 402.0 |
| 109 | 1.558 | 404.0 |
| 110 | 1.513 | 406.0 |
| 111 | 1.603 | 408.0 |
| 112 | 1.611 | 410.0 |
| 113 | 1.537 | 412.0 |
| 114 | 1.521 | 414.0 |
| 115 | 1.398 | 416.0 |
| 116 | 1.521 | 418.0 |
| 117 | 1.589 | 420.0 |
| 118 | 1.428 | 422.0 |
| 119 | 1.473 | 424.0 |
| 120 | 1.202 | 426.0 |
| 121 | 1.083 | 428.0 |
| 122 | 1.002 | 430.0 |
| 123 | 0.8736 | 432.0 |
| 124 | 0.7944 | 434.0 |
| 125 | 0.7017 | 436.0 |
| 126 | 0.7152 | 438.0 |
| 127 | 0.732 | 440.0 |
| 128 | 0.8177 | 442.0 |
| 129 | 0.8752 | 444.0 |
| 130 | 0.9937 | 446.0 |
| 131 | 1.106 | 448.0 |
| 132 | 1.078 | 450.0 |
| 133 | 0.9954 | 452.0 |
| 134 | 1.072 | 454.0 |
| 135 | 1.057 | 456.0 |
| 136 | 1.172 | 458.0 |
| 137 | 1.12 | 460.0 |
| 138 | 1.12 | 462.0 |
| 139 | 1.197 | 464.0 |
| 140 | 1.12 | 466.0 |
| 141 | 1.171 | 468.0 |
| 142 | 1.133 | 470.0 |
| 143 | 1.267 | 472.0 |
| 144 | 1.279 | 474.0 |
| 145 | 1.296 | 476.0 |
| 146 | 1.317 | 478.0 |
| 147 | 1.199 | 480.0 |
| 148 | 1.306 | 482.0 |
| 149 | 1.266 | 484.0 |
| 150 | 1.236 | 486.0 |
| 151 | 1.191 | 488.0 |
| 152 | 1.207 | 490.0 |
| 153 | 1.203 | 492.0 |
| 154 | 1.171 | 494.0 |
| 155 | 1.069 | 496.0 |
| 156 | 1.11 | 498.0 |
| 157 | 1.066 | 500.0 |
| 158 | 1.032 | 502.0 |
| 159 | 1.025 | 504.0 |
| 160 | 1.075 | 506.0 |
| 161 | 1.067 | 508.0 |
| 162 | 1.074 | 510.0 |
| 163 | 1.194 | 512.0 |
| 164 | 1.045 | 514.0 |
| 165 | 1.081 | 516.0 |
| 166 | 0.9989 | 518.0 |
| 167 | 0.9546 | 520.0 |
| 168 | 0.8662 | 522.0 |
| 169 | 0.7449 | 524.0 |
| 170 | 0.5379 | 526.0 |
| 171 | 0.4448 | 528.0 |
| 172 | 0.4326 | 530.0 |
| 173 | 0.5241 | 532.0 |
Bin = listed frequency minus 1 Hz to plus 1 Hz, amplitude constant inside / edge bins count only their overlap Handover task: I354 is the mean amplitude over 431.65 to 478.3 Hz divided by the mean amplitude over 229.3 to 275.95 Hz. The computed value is 0.74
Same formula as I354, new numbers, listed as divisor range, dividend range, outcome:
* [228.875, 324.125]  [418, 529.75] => 0.77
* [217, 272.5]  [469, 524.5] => 0.74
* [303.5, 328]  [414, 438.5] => 0.84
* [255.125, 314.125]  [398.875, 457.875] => 0.90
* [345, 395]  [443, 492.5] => 0.79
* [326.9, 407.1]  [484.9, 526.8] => 0.70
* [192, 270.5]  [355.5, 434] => 0.91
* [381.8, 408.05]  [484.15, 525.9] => 0.72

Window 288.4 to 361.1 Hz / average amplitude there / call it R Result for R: 1.47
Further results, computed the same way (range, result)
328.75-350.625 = 1.6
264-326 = 1.35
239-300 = 1.36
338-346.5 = 1.58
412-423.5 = 1.49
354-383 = 1.43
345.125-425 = 1.47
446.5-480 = 1.16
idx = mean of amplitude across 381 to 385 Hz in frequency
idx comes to 1.39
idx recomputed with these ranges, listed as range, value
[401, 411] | 1.55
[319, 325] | 1.44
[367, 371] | 1.39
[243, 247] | 1.43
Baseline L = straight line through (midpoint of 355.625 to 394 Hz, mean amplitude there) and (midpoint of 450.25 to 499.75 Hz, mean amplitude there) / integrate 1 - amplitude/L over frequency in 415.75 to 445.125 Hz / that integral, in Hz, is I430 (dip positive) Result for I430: 5.09 Hz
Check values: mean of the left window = 1.44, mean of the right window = 1.17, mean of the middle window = 1.07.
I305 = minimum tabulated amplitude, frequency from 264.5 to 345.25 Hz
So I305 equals 1.187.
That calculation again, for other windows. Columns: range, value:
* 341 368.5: 1.342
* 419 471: 0.7017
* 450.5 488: 0.9954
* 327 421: 1.323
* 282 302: 1.283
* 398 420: 1.398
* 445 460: 0.9937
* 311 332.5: 1.267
